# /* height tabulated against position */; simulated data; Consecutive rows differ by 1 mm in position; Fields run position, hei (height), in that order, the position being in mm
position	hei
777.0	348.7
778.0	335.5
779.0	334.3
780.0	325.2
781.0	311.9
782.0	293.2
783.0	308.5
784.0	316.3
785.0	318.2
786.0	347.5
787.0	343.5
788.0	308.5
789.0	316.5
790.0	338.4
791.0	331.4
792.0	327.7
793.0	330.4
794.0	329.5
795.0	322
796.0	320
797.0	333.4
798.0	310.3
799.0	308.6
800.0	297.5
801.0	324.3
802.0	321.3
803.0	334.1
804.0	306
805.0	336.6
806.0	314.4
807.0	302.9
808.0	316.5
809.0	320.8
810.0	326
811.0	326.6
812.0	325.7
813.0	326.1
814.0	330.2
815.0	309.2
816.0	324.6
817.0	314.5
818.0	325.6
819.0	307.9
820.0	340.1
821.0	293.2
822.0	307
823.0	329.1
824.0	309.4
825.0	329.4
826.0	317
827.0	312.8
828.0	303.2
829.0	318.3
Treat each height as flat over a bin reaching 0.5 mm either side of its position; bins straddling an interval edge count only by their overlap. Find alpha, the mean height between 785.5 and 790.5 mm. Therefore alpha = 331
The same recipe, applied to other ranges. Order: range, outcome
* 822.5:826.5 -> 321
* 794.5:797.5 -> 325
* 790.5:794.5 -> 330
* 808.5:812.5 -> 325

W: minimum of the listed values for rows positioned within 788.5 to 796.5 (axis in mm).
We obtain 316.5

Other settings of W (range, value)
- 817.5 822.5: 293.2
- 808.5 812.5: 320.8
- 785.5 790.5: 308.5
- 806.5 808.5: 302.9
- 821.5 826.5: 307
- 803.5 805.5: 306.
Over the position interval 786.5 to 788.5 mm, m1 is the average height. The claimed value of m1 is 326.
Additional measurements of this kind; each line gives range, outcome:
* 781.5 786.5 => 317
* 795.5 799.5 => 318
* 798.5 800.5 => 303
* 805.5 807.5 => 309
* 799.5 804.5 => 317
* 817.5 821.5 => 317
